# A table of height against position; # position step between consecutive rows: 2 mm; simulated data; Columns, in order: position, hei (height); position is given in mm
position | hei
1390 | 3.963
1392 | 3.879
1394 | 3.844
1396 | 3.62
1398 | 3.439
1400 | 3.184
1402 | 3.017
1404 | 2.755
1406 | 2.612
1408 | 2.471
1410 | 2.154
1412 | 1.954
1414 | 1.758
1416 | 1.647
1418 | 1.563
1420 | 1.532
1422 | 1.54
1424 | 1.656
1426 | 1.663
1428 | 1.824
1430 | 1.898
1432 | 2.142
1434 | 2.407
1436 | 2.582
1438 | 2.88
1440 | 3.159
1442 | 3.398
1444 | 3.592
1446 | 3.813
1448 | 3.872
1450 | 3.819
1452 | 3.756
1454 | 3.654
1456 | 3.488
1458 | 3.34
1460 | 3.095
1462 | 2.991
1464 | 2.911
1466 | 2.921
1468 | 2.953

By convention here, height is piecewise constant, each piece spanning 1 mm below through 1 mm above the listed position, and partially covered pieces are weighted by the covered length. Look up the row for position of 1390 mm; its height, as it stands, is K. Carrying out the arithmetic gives 3.963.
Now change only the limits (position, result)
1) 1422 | 1.54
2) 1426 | 1.663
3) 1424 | 1.656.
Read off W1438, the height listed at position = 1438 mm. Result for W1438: 2.88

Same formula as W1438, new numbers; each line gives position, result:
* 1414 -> 1.758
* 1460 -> 3.095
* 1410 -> 2.154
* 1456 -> 3.488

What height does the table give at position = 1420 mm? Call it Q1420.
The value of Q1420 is 1.532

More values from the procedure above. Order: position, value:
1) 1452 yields 3.756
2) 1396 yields 3.62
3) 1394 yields 3.844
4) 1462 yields 2.991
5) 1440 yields 3.159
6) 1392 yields 3.879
